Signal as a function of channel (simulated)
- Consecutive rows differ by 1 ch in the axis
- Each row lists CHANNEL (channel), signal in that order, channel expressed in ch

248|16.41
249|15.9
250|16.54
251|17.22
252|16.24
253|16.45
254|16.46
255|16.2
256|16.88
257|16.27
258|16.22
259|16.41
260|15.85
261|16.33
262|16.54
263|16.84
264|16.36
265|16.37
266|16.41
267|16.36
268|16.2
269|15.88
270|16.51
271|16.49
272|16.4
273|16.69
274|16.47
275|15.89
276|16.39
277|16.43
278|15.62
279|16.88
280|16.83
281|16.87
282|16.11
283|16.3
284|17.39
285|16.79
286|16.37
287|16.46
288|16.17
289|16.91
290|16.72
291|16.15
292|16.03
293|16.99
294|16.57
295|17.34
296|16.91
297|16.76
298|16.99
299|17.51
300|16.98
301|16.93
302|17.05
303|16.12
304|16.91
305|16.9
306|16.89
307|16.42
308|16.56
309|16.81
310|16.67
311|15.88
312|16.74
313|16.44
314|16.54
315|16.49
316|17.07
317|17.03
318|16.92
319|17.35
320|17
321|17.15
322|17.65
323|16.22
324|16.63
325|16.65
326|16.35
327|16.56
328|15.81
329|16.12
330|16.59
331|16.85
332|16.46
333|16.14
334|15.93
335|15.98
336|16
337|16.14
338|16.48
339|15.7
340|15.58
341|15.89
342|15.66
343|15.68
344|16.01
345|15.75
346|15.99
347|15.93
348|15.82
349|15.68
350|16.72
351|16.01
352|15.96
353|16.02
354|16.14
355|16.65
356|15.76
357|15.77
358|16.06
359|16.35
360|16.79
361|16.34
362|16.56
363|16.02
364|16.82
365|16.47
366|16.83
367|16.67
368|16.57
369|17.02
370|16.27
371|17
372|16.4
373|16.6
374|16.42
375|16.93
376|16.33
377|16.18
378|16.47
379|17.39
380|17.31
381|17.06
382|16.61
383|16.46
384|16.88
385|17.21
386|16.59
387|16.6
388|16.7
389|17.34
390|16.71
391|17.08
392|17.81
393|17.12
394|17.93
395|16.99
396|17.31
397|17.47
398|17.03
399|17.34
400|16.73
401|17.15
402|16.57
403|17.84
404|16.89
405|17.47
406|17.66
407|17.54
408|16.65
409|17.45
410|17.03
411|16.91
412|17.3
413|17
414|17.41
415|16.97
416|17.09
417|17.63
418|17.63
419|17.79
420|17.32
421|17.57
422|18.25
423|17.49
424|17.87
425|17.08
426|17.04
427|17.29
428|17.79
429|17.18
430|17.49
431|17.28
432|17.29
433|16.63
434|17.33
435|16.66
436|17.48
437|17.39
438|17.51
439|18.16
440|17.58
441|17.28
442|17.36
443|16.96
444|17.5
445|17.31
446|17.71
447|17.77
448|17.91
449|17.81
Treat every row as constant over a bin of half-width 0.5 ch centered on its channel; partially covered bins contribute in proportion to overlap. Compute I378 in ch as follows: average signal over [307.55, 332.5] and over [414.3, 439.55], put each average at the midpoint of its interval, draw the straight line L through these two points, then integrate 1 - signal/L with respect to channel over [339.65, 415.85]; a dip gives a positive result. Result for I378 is 1.72 ch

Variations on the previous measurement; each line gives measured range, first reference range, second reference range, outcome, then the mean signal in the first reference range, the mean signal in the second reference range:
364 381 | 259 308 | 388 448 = 0.4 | 16.6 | 17.3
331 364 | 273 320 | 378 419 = 1.6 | 16.7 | 17.1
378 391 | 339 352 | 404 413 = -0.1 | 15.9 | 17.2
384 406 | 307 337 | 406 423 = 0.1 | 16.6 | 17.4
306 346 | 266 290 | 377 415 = 0.7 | 16.5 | 17.1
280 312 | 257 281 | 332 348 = -1.0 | 16.4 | 15.9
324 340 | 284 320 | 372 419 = 0.6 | 16.7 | 17.1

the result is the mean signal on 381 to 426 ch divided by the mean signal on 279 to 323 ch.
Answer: 1.0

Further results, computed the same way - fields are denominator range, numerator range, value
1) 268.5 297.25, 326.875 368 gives 0.98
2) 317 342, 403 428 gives 1.06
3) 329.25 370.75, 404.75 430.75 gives 1.07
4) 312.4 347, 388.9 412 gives 1.05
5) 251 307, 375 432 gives 1.04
